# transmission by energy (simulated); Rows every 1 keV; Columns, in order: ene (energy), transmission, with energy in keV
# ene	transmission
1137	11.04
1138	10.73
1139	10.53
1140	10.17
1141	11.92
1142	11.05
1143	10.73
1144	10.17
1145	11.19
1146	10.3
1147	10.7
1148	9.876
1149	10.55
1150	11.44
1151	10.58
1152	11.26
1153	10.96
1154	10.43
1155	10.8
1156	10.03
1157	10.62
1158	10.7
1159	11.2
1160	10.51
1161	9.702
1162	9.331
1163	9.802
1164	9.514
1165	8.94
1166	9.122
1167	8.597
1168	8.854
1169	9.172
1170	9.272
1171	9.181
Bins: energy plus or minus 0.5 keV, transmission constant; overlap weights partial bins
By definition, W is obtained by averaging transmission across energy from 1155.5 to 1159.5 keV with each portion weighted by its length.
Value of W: 10.6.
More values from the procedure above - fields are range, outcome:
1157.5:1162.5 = 10.3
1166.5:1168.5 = 8.73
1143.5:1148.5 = 10.4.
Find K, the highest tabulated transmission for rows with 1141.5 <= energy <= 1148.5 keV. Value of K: 11.19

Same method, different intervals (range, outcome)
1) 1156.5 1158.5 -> 10.7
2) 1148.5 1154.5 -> 11.44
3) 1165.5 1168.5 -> 9.122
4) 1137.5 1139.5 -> 10.73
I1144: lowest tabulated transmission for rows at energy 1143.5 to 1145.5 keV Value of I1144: 10.17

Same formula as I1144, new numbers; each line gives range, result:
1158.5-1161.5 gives 9.702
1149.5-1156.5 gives 10.03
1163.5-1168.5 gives 8.597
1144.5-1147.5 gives 10.3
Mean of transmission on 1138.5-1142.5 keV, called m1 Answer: 10.9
